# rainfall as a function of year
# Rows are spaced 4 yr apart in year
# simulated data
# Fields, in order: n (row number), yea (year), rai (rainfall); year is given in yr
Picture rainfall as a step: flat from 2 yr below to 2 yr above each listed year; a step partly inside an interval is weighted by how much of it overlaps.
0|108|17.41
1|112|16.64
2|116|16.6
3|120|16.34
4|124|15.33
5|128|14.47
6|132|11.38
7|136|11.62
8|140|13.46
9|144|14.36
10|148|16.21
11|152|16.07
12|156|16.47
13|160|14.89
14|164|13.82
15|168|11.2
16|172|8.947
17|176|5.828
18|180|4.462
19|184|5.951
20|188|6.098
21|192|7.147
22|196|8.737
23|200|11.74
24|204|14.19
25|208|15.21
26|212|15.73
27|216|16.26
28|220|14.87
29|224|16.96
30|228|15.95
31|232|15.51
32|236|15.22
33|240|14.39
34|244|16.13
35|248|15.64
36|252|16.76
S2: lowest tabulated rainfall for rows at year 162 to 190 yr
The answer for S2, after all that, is 4.462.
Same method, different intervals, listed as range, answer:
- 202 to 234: 14.19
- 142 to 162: 14.36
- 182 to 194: 5.951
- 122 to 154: 11.38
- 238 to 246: 14.39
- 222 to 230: 15.95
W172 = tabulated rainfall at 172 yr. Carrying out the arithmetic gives 8.947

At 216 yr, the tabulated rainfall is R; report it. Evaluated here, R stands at 16.26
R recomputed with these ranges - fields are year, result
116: 16.6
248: 15.64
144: 14.36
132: 11.38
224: 16.96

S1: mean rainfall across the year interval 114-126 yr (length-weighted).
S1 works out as 16.1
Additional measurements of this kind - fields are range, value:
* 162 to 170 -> 12.5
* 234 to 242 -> 14.8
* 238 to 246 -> 15.3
